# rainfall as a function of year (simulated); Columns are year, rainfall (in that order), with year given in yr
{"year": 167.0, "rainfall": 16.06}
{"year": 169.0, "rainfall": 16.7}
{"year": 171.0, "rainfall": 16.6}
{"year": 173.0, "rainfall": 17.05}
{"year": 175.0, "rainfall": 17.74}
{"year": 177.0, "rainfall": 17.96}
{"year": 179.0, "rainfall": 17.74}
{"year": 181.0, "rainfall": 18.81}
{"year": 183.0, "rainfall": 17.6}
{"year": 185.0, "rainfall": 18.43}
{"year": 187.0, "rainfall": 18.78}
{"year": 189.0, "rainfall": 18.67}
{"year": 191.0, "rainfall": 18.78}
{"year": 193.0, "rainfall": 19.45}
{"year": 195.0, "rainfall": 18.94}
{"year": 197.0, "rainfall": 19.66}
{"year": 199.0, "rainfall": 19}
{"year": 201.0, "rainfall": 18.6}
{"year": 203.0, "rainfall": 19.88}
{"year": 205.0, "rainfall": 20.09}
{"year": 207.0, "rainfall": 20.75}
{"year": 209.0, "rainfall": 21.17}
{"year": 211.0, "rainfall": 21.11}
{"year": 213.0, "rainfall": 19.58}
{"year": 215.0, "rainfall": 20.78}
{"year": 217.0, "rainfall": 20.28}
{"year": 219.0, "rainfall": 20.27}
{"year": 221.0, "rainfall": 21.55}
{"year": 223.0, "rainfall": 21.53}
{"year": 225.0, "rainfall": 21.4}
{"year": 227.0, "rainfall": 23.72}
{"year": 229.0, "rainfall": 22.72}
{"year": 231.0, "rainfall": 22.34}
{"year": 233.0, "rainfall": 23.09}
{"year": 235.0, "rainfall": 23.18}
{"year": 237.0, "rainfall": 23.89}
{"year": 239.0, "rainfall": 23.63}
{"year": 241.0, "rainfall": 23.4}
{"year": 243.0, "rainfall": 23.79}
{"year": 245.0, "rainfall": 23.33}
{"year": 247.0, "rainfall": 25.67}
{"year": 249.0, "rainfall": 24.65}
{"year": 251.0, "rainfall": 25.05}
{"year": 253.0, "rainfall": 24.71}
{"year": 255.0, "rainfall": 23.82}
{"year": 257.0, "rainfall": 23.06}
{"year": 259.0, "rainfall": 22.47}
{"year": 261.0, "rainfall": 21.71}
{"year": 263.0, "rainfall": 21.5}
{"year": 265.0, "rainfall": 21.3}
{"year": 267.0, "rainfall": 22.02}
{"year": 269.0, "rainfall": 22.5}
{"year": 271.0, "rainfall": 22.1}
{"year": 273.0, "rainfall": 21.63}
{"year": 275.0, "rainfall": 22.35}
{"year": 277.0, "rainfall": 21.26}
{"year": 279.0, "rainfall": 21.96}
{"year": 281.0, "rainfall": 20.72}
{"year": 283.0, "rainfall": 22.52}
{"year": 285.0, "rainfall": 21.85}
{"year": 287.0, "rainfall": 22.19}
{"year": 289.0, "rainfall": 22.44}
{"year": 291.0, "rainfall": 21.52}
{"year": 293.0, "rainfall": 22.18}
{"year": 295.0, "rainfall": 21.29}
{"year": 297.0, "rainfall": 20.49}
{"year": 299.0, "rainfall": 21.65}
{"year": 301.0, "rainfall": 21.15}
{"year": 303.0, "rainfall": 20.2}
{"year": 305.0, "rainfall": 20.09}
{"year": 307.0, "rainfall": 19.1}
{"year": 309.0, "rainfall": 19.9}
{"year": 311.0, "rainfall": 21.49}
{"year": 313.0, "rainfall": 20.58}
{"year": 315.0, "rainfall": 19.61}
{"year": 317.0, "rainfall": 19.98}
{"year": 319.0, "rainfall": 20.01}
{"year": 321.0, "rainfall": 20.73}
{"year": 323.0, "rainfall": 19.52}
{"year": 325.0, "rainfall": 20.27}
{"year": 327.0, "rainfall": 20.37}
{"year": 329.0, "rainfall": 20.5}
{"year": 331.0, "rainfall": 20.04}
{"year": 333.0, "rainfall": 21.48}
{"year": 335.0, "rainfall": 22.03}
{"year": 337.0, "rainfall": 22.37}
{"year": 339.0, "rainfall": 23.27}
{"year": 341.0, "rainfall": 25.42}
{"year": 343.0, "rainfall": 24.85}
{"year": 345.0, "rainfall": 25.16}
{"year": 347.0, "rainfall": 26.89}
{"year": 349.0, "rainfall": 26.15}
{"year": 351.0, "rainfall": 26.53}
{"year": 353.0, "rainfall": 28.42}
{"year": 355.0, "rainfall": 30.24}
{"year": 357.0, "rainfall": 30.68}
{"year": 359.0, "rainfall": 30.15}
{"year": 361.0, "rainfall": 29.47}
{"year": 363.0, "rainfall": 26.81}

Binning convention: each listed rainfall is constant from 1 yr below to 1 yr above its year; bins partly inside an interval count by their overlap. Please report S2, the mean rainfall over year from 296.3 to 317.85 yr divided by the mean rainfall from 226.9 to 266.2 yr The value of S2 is 0.87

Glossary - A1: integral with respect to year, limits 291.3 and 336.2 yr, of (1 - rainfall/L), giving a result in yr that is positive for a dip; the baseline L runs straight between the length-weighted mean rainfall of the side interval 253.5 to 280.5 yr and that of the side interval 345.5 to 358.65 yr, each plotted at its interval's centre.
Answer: 8.49 yr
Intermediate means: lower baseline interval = 22.2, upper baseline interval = 28.1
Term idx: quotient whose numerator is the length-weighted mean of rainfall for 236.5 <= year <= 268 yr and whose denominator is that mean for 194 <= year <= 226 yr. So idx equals 1.15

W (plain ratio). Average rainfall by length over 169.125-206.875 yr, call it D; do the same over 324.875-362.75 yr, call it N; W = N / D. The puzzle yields 1.35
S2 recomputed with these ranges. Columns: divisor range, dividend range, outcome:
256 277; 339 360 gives 1.24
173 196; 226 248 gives 1.28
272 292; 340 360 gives 1.26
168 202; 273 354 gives 1.20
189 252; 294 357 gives 1.04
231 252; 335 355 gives 1.07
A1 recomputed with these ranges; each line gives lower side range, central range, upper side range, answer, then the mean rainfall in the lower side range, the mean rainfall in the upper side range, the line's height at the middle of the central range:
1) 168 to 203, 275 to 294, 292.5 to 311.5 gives -1.44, 18.3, 20.7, 20.3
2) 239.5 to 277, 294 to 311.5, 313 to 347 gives 1.30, 23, 21.7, 22.2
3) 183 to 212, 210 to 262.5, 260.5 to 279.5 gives -4.99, 19.5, 21.8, 20.7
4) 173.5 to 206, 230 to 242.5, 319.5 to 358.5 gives -1.79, 18.7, 24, 20.4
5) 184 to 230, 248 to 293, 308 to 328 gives -4.85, 20.2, 20.2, 20.2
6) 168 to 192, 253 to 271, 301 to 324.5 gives -2.92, 17.9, 20.2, 19.3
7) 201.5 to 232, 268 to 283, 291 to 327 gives -0.80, 21.1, 20.5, 20.7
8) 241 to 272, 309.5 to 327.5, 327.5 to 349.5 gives 2.34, 23.2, 23.3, 23.3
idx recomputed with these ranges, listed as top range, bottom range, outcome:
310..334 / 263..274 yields 0.93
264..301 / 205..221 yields 1.06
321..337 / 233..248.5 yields 0.87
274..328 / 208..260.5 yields 0.92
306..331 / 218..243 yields 0.89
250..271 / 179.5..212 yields 1.18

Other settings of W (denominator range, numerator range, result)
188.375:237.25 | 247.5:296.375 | 1.08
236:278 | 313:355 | 0.99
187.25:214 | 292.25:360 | 1.16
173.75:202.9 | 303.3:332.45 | 1.08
